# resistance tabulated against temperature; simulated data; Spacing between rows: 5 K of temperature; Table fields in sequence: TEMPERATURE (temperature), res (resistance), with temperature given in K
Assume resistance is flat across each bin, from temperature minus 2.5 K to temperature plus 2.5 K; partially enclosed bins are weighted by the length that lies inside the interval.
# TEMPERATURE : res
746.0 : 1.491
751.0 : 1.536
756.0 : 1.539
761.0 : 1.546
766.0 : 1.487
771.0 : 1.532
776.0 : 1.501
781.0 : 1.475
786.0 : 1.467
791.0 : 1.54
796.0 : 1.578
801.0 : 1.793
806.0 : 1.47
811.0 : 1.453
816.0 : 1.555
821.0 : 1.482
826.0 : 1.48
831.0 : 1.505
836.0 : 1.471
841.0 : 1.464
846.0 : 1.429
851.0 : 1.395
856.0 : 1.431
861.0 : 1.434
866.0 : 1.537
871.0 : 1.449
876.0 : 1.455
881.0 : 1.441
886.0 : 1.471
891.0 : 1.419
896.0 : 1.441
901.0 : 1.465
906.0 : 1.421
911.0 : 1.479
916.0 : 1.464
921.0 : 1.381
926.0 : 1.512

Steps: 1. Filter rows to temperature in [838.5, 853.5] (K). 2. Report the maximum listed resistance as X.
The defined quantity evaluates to 1.464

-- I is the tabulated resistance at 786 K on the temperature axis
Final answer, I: 1.467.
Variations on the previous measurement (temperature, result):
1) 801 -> 1.793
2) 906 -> 1.421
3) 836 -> 1.471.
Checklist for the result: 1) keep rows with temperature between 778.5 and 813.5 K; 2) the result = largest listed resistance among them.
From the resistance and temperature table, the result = 1.793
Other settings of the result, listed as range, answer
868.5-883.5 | 1.455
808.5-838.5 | 1.555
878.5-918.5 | 1.479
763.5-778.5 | 1.532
